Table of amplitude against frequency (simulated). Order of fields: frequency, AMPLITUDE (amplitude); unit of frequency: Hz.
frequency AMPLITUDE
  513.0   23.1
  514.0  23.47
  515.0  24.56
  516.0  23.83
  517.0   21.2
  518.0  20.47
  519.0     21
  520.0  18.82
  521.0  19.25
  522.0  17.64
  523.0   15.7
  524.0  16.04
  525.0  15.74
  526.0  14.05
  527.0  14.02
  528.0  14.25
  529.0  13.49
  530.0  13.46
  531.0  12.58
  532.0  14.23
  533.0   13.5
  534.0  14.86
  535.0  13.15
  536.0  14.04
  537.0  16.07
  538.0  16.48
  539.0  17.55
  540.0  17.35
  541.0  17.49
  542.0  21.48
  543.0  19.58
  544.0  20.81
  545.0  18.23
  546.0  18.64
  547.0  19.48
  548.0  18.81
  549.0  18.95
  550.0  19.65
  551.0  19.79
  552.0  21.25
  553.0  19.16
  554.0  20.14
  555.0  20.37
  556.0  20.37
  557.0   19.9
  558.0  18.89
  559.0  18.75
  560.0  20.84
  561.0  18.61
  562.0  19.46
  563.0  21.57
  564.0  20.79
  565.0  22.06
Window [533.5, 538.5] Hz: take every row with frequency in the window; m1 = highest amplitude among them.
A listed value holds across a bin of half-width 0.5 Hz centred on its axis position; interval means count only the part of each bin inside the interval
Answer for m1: 16.48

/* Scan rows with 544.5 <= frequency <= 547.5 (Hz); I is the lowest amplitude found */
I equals 18.23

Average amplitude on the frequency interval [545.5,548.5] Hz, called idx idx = 19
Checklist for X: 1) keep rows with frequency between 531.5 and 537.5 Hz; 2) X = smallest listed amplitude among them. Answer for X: 13.15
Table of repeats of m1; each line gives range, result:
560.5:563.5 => 21.57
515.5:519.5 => 23.83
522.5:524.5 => 16.04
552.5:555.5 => 20.37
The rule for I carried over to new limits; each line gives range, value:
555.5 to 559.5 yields 18.75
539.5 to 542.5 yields 17.35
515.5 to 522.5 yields 17.64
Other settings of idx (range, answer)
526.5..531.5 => 13.6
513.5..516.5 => 24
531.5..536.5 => 14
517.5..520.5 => 20.1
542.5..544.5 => 20.2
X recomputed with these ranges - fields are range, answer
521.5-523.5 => 15.7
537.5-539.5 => 16.48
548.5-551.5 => 18.95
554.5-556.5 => 20.37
